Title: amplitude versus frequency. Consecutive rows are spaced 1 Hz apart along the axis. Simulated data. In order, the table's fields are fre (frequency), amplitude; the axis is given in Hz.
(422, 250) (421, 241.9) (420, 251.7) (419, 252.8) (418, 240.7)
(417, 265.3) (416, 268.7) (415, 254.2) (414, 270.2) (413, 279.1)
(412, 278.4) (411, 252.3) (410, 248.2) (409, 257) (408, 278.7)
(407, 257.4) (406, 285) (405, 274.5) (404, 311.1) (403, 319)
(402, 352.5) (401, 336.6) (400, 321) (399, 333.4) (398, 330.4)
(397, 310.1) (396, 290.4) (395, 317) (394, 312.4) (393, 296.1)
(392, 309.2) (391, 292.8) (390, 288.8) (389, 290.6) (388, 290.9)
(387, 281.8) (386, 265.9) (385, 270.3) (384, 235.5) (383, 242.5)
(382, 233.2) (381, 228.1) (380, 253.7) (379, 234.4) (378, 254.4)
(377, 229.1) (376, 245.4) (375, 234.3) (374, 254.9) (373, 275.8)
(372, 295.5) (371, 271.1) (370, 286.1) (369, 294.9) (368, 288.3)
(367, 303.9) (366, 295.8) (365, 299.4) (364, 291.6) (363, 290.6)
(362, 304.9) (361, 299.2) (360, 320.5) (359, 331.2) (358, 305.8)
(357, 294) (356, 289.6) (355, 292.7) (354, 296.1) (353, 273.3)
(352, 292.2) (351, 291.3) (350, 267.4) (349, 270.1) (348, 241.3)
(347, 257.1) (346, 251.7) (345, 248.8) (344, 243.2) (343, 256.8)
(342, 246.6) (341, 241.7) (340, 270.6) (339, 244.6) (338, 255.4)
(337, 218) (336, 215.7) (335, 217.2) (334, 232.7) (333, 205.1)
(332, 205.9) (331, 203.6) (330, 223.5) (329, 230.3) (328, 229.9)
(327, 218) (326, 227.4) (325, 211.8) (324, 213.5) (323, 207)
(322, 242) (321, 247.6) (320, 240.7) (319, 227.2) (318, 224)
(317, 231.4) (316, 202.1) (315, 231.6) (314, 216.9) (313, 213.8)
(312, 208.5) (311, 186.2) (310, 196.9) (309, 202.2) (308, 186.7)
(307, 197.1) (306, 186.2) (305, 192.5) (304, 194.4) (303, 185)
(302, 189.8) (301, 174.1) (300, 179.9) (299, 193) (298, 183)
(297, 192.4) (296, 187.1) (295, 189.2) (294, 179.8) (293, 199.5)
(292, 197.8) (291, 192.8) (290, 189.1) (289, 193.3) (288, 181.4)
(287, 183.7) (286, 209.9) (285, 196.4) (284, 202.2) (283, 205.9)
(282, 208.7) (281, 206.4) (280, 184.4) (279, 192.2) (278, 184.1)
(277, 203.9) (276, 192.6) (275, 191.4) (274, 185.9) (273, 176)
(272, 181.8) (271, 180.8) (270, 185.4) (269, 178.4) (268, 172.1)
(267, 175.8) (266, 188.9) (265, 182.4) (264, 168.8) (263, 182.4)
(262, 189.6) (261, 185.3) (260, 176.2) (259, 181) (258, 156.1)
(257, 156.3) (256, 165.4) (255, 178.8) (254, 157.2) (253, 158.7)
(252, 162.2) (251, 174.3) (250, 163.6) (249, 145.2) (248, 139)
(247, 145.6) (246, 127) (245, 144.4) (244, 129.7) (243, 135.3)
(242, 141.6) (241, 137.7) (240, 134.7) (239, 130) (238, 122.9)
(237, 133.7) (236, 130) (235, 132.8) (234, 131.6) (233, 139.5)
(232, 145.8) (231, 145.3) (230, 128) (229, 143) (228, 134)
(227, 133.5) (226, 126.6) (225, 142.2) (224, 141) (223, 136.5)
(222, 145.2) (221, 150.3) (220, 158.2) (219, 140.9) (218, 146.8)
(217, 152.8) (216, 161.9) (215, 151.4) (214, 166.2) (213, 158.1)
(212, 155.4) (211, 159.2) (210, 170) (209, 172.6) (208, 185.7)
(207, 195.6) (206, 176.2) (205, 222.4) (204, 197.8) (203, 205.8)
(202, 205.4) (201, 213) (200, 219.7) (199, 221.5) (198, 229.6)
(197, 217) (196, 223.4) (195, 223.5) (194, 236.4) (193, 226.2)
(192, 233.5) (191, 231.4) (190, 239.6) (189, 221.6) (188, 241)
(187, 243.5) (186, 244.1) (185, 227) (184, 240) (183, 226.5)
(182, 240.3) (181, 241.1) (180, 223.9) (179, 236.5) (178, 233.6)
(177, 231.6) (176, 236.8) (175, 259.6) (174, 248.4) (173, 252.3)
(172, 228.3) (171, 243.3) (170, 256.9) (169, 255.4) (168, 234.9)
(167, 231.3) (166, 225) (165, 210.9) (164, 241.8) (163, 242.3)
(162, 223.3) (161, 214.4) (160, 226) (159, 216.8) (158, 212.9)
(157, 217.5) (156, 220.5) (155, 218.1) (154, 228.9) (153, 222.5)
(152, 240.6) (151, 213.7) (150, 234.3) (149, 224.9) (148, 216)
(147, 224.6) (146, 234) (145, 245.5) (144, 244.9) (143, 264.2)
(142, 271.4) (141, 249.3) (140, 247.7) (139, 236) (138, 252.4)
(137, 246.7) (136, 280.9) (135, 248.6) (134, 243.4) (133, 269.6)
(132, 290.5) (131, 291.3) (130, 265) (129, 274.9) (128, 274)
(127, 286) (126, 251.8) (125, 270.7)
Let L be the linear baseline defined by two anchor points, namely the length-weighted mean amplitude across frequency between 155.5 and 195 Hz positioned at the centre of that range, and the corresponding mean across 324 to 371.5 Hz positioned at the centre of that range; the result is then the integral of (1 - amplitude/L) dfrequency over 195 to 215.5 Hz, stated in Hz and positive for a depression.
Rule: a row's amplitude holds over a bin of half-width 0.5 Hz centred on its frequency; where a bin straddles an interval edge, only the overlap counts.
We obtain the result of 3.9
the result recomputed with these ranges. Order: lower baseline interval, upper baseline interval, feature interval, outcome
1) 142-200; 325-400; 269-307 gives 9.5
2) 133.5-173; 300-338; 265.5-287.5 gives 2.8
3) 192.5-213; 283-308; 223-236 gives 4.1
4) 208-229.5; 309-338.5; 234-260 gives 3.4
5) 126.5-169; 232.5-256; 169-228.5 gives -3.1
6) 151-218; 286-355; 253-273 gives 4.0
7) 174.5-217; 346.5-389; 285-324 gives 8.0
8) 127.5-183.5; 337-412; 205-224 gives 6.8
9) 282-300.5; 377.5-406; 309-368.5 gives -2.8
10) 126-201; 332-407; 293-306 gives 3.8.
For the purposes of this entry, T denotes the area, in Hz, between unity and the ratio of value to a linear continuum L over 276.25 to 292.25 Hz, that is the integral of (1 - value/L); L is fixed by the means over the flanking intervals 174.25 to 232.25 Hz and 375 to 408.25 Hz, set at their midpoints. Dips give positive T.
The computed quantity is 2.5 Hz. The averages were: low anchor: 194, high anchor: 283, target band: 196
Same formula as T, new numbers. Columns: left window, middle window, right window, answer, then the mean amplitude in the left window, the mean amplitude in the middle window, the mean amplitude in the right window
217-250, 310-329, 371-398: -0.56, 139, 221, 272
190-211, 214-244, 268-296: 9.34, 210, 140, 191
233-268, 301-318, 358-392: 0.90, 155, 201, 276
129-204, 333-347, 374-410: 1.54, 236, 241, 281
